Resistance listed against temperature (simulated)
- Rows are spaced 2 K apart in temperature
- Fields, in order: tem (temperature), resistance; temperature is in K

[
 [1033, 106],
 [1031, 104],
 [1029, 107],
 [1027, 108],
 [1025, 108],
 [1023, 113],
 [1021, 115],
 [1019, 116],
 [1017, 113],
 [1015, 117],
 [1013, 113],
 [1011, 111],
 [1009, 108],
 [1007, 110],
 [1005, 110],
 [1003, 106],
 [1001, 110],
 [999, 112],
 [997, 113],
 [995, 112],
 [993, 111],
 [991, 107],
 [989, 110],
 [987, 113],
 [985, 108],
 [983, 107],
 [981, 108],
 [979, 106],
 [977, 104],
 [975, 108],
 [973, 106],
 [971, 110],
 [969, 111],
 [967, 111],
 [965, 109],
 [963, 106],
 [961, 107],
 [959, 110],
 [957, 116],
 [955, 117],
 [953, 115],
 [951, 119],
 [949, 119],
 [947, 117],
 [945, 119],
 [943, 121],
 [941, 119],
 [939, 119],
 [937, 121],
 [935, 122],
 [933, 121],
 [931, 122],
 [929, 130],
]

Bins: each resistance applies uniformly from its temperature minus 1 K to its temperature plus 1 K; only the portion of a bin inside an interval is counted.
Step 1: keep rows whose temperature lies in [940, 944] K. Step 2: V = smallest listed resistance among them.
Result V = 119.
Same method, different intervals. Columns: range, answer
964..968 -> 109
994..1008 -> 106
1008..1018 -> 108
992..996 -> 111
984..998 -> 107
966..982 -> 104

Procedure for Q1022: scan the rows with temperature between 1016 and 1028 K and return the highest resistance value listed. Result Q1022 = 116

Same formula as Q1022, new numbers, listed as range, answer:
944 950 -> 119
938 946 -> 121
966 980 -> 111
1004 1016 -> 117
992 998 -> 113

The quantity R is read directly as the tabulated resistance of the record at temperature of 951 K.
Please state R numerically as 119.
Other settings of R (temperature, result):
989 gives 110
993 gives 111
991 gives 107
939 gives 119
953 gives 115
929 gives 130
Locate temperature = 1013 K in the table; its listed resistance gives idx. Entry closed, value 113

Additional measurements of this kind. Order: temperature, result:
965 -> 109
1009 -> 108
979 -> 106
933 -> 121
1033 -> 106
